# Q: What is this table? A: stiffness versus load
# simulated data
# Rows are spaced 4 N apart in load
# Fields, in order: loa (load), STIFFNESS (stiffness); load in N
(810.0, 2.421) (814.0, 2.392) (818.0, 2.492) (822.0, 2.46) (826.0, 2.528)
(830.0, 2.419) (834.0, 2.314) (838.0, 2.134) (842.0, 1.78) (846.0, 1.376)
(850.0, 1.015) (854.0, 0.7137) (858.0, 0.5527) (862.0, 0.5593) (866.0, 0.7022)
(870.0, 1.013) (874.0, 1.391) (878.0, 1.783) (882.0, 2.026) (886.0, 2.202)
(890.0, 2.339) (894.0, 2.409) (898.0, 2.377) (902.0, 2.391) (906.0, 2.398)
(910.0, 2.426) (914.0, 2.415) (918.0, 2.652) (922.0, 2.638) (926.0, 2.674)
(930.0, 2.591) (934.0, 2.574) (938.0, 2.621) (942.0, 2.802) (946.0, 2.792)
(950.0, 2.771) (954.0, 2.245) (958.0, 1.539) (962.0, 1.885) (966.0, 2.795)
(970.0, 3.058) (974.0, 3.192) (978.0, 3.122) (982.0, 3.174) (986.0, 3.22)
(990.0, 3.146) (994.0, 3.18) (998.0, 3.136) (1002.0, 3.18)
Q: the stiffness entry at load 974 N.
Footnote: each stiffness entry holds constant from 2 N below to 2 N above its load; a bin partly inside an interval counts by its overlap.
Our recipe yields 3.192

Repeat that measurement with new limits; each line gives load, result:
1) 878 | 1.783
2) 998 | 3.136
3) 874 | 1.391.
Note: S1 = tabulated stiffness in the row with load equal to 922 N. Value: 2.638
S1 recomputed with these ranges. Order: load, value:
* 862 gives 0.5593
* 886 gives 2.202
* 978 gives 3.122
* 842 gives 1.78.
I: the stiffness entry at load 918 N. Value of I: 2.652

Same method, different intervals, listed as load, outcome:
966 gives 2.795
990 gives 3.146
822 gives 2.46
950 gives 2.771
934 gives 2.574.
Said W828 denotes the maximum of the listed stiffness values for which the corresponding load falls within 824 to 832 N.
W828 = 2.528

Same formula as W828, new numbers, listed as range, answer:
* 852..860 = 0.7137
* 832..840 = 2.314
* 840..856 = 1.78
